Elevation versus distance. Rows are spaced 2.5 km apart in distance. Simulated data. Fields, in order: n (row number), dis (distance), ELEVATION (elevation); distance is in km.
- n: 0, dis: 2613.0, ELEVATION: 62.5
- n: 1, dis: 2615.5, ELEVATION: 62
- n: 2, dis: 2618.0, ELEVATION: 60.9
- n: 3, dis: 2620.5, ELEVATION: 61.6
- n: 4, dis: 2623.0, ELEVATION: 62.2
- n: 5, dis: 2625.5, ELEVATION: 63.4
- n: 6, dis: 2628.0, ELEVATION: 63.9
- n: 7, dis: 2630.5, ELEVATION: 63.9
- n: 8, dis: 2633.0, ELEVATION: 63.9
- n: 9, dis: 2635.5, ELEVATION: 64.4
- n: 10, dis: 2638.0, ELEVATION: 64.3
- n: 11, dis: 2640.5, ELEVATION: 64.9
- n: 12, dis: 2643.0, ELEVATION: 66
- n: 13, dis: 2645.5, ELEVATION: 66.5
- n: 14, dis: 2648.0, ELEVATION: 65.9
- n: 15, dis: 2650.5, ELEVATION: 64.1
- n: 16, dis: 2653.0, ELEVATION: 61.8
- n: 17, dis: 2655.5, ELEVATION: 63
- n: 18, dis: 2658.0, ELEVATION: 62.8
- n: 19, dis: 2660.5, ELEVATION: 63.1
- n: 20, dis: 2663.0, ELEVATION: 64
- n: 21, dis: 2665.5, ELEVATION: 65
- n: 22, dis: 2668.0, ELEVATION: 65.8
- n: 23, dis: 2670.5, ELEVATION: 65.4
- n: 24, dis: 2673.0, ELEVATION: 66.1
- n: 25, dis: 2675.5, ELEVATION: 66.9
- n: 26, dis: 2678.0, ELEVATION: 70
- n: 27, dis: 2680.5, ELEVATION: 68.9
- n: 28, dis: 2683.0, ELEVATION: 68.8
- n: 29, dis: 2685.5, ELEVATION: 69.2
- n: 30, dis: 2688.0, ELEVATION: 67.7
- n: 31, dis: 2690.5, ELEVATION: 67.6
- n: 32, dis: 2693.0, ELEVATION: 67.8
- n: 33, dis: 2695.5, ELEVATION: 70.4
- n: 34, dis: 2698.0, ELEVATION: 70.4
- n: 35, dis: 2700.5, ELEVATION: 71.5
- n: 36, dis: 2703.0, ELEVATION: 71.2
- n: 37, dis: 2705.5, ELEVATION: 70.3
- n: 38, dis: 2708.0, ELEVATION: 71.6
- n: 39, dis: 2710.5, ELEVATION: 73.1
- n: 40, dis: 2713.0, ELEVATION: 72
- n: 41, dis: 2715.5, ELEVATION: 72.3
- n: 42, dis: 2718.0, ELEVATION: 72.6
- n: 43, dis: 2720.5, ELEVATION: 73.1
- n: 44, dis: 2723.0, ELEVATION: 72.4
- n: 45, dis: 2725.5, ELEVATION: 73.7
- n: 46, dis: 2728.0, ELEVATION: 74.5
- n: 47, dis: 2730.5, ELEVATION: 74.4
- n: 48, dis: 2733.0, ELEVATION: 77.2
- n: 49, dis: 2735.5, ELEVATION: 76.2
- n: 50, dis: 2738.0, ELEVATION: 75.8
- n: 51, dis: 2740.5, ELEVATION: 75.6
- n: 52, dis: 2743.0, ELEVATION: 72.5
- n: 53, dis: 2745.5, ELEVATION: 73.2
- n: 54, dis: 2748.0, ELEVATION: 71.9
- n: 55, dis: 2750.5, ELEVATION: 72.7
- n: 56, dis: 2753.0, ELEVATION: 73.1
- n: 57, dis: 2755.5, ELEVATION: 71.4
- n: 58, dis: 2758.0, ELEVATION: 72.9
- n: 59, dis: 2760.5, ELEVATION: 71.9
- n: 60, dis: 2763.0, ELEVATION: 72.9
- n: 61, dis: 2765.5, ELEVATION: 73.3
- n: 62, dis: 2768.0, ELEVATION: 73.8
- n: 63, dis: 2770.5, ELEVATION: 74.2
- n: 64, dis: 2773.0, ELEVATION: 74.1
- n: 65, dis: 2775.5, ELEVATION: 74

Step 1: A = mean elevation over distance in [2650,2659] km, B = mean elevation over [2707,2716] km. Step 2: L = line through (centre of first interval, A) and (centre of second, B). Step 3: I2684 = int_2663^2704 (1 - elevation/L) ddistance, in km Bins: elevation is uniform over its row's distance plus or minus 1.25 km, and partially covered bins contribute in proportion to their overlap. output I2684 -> -0.3 km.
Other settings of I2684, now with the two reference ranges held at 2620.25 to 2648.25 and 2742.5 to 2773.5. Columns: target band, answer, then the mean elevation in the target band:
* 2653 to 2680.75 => 0.5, 65.3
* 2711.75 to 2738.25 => -1.3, 74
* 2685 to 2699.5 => -0.1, 68.9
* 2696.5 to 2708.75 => -0.3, 71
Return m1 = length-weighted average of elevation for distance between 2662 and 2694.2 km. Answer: 67.2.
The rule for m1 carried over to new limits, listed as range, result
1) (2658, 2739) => 70.1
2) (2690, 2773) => 72.7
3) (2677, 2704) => 69.4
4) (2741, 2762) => 72.6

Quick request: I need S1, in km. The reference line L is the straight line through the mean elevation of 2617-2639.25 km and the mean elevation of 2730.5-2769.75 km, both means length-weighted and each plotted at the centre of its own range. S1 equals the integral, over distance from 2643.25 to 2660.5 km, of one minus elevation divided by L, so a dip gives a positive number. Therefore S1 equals 0.30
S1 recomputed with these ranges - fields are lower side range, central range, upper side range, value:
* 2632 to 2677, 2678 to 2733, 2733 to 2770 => -1.5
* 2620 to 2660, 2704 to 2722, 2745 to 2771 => -0.7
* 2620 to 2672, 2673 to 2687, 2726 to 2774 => -0.3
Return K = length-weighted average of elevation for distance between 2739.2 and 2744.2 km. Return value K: 74.1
